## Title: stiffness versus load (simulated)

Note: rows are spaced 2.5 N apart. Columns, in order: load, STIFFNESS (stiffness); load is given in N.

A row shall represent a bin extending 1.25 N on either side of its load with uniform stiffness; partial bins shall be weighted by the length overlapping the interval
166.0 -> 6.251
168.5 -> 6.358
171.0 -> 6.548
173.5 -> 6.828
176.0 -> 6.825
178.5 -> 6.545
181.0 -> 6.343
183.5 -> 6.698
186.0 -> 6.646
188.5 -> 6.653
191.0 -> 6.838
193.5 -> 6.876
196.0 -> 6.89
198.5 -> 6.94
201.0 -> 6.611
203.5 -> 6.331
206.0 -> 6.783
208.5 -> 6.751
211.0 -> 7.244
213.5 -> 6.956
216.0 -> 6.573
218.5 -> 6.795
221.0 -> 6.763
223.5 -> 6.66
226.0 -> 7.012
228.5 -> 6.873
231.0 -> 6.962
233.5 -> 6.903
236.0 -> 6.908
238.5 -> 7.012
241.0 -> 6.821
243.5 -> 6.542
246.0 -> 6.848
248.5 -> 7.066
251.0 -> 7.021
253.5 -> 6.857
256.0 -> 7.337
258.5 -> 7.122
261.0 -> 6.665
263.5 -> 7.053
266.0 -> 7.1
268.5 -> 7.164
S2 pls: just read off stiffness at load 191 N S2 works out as 6.838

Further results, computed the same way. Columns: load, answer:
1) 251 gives 7.021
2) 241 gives 6.821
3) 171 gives 6.548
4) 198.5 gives 6.94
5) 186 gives 6.646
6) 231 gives 6.962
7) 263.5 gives 7.053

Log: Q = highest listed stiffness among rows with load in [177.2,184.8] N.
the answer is 6.698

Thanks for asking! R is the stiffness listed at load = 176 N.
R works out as 6.825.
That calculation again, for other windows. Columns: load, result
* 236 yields 6.908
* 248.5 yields 7.066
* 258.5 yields 7.122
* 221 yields 6.763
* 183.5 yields 6.698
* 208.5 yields 6.751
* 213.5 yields 6.956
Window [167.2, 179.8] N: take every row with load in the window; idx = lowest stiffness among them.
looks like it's 6.358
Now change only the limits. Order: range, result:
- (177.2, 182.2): 6.343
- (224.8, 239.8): 6.873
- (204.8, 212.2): 6.751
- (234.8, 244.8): 6.542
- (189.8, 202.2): 6.611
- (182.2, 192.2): 6.646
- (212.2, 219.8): 6.573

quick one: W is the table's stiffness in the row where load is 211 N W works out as 7.244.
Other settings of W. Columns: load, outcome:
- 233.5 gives 6.903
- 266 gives 7.1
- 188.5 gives 6.653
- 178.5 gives 6.545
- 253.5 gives 6.857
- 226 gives 7.012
